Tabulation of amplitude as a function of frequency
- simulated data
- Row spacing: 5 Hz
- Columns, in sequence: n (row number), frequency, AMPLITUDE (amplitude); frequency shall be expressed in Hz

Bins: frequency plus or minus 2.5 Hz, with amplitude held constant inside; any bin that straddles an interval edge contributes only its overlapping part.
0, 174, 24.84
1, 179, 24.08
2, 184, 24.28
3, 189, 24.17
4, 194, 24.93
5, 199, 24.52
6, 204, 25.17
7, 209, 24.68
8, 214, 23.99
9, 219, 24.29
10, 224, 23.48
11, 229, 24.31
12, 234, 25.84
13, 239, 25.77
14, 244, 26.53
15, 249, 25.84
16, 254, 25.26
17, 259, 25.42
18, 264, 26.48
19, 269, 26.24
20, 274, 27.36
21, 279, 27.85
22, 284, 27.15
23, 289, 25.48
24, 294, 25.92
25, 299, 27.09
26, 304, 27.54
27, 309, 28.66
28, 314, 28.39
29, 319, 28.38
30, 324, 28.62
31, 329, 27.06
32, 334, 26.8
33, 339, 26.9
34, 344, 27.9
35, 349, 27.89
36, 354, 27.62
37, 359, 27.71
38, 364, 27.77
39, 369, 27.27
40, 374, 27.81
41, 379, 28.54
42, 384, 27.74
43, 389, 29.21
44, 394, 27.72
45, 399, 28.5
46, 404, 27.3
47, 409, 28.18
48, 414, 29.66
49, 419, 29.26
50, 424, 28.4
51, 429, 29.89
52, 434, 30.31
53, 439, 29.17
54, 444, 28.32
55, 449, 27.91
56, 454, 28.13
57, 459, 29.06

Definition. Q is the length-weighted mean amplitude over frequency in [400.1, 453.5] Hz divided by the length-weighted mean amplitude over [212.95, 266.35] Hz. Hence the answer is 1.14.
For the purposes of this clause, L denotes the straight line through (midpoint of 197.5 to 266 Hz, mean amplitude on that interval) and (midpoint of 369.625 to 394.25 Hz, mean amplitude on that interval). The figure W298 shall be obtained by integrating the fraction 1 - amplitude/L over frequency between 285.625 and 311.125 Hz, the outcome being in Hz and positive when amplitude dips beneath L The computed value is -0.43 Hz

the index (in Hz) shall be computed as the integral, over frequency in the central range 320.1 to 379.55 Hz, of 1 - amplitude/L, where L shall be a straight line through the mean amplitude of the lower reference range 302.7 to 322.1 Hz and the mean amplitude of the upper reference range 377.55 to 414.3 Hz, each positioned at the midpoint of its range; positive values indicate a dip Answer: 1.35 Hz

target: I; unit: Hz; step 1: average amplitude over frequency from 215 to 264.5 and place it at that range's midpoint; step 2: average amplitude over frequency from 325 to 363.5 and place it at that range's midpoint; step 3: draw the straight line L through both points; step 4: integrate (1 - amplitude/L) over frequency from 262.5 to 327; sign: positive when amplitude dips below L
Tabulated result -2.2 Hz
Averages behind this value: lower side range 25.2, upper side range 27.5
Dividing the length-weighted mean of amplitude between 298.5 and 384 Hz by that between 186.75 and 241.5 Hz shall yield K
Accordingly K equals 1.1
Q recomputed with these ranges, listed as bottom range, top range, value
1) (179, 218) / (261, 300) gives 1.09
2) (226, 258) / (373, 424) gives 1.11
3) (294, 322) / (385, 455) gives 1.03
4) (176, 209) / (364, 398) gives 1.14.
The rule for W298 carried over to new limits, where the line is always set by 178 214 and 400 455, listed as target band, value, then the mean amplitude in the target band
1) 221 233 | 0.5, 24.2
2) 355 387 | -0.1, 27.8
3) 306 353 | -1.5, 27.8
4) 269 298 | -0.7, 26.7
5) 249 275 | -0.3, 26.1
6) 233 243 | -0.2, 25.9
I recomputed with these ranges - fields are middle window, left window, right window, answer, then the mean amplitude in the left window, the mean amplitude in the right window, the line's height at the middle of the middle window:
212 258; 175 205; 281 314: 1.0 Hz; 24.5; 27.1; 25.6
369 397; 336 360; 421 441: 0.2 Hz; 27.6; 29.4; 28.4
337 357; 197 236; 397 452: -0.3 Hz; 24.5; 28.8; 27.2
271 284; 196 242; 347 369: -0.8 Hz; 24.7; 27.7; 26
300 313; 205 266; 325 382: -0.7 Hz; 25.1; 27.6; 26.6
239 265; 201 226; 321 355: -0.5 Hz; 24.3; 27.6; 25.3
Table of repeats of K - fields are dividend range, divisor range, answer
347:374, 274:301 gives 1.03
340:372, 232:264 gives 1.07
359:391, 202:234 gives 1.15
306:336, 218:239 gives 1.14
